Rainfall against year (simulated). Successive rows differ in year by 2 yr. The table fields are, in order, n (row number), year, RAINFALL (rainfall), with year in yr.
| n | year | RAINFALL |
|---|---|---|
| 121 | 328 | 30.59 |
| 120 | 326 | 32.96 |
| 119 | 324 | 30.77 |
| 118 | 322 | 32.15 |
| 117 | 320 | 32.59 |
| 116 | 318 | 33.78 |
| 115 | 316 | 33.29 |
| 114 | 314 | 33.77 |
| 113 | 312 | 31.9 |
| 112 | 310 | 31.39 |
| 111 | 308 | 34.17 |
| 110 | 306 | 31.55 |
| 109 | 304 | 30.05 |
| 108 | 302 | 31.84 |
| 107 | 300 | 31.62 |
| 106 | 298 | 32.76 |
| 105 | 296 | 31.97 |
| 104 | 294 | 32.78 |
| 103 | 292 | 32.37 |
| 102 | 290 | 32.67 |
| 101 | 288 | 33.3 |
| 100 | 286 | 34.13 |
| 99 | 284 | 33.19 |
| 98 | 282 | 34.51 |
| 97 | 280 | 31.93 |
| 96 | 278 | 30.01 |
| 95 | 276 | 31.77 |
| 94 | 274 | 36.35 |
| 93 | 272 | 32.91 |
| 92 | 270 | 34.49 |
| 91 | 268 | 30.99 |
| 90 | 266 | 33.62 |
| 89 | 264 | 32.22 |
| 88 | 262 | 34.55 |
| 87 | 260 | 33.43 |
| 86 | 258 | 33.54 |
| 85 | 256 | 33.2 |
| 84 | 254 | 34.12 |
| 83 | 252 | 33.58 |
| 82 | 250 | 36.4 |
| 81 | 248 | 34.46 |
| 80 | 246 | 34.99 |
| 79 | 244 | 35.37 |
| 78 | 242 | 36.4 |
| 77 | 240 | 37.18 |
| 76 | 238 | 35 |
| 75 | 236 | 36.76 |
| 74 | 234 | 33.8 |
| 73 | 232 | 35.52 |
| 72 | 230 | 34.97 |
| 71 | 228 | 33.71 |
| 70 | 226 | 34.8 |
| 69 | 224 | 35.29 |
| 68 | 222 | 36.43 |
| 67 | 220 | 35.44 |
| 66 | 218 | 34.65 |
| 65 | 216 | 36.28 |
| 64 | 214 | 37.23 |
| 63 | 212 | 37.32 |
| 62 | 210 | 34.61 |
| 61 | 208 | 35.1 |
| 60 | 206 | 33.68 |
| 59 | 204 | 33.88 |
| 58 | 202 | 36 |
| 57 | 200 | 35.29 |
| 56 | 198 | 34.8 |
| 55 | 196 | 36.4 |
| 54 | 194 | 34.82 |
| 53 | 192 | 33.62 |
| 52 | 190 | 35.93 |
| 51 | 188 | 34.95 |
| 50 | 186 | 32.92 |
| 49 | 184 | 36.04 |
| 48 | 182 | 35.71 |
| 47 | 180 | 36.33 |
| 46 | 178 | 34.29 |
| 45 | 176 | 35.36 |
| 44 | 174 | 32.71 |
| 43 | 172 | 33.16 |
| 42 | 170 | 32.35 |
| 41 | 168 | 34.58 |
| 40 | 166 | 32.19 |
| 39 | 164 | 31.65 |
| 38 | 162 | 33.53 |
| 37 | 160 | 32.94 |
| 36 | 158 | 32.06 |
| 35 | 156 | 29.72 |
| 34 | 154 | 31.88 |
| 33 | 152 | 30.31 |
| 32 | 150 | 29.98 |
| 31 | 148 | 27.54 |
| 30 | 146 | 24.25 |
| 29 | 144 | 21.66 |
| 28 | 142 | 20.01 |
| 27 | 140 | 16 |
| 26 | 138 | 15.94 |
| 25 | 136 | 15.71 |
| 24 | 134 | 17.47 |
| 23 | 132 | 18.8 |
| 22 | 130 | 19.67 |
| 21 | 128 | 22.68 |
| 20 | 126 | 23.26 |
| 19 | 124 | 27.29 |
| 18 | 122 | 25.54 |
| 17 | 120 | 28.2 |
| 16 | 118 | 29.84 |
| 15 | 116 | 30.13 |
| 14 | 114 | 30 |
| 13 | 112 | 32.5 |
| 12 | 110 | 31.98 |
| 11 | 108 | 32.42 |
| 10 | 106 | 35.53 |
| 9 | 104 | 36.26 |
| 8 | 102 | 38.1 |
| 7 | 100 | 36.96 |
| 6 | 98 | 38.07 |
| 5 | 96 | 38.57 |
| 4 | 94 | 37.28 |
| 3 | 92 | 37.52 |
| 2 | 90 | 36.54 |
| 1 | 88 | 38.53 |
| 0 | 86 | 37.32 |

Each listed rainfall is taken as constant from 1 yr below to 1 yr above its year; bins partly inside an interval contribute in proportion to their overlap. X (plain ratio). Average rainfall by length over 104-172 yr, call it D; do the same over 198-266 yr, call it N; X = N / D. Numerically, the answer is 1.28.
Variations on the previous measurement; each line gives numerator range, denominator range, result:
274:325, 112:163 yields 1.27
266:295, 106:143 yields 1.34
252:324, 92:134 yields 1.08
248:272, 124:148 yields 1.66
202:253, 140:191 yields 1.13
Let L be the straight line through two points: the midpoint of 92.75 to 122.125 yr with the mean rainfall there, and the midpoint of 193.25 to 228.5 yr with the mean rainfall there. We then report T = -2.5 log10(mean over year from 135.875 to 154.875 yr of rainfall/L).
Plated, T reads 0.41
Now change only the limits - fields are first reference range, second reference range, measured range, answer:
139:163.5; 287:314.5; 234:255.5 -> -0.16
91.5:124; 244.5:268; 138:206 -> 0.06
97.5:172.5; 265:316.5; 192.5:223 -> -0.17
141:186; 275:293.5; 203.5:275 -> -0.09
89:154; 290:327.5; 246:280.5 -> -0.07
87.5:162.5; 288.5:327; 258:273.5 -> -0.06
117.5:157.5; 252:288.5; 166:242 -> -0.22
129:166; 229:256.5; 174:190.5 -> -0.21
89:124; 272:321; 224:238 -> -0.06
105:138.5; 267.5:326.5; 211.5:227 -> -0.21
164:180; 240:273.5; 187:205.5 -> -0.04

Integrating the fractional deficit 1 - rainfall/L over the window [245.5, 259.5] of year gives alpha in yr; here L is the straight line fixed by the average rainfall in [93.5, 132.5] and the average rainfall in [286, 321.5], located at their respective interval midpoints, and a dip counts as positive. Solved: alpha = -1.0 yr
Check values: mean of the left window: 30.7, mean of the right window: 32.5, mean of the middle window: 34.3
